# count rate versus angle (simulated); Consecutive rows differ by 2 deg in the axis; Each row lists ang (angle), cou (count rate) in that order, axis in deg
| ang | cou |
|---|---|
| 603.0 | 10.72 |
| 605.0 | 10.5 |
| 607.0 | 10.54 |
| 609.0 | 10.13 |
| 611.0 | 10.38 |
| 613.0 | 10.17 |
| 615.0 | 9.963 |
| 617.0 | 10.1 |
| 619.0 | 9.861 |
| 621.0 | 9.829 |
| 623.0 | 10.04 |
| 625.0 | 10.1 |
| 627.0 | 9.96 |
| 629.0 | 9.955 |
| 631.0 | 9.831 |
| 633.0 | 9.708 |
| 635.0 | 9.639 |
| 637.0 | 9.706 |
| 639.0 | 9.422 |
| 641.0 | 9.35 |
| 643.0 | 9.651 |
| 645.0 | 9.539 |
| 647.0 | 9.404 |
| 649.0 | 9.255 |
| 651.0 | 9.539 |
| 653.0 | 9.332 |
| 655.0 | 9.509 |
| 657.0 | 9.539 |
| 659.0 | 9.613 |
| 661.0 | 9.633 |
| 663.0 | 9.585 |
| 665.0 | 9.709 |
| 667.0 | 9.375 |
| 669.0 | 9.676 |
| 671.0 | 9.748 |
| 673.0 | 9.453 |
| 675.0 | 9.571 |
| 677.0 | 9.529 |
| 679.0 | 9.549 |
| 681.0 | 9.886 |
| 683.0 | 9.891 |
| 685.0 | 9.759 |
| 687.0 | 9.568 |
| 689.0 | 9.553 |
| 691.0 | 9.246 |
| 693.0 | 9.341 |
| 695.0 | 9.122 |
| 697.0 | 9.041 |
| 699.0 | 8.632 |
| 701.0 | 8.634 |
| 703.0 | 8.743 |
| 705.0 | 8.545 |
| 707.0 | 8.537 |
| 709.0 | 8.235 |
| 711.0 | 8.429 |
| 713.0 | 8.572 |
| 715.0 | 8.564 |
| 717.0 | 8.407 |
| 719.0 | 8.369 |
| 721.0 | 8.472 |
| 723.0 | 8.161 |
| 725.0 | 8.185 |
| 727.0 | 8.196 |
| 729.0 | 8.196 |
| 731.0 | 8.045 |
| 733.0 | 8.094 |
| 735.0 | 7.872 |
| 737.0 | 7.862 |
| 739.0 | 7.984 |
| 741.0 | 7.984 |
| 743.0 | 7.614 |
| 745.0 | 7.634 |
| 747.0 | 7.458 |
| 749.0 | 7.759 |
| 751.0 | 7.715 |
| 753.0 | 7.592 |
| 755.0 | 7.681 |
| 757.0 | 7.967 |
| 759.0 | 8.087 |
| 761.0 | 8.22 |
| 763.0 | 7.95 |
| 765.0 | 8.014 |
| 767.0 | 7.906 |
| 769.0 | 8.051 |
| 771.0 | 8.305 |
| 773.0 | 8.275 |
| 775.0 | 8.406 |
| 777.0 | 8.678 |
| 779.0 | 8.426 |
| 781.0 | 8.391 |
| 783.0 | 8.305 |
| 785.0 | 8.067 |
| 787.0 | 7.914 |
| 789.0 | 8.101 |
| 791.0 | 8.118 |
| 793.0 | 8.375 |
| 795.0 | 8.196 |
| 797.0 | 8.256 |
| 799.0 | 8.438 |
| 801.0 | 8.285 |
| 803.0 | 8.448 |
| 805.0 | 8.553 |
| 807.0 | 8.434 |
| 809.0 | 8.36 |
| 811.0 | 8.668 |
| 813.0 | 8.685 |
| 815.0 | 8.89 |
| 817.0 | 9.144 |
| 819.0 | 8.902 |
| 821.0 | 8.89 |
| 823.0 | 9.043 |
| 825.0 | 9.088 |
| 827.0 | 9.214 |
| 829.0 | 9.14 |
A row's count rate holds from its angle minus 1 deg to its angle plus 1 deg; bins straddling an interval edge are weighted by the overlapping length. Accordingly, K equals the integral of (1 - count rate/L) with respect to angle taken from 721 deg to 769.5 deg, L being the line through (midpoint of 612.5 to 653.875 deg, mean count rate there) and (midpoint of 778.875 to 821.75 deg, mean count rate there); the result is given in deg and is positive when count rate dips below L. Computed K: 5.1 deg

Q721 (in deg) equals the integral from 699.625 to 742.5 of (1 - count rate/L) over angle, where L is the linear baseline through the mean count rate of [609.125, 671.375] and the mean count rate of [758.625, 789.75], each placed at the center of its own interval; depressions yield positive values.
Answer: 2.5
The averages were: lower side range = 9.72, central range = 8.28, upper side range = 8.2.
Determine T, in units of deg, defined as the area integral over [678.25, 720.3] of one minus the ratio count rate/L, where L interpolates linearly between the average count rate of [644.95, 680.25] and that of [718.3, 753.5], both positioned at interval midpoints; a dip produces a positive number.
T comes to -1.1 deg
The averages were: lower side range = 9.53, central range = 8.98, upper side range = 7.96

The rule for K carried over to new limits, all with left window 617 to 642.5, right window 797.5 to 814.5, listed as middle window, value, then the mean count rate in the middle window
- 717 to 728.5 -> 1.0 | 8.28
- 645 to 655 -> 0.2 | 9.41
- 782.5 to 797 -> 0.8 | 8.16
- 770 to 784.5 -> 0.5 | 8.39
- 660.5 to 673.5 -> -0.1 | 9.6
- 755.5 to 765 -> 0.9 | 8.03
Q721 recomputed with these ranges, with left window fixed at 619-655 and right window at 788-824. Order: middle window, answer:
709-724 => 1.2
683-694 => -0.2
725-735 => 1.0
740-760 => 2.6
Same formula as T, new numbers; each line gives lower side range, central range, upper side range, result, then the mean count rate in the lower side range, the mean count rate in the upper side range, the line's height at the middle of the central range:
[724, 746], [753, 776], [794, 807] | 0.3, 7.97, 8.37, 8.15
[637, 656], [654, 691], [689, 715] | -1.9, 9.46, 8.78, 9.14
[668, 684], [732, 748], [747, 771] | 1.0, 9.66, 7.9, 8.31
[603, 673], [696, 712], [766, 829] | 1.1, 9.78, 8.49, 9.25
